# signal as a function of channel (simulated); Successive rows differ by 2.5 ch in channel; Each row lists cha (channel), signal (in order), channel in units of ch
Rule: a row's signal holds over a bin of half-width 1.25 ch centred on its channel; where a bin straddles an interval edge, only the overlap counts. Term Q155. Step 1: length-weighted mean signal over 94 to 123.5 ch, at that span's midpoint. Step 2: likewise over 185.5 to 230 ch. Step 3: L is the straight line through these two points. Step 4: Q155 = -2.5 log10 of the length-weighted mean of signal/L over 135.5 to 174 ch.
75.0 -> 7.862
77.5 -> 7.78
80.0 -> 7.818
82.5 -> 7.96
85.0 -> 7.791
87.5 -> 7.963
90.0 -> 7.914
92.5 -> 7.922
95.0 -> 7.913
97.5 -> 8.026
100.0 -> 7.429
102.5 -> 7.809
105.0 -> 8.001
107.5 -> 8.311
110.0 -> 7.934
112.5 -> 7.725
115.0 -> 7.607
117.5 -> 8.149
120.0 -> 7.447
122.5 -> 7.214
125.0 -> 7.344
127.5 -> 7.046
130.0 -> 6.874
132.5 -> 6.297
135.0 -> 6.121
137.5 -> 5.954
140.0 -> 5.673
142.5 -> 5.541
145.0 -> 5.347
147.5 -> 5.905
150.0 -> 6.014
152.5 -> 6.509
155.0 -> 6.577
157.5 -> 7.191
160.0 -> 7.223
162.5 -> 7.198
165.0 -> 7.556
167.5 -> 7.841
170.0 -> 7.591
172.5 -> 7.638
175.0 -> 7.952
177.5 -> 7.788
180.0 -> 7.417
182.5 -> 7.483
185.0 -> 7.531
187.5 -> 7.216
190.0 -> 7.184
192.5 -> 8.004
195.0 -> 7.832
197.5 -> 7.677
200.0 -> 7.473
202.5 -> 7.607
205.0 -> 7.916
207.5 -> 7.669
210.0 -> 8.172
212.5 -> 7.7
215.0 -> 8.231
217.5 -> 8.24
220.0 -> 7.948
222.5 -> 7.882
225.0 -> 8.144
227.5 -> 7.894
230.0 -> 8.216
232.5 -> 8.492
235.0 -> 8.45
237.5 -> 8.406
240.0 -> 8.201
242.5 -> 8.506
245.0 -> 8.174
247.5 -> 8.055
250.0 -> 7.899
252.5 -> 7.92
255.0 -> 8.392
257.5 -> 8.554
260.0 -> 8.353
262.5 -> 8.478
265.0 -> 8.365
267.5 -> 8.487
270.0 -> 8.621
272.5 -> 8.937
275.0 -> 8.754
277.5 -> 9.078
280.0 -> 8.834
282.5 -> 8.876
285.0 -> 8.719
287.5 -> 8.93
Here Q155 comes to 0.17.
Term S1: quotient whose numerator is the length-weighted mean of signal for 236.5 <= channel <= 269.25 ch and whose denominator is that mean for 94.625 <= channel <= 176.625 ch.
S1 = 1.2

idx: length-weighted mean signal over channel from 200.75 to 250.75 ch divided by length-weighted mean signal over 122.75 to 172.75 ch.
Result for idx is 1.21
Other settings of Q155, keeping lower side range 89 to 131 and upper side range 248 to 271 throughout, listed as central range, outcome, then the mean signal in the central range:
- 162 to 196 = 0.05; 7.59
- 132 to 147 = 0.32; 5.8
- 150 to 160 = 0.17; 6.72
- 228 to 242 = -0.01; 8.34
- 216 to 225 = 0.02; 8.05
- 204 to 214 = 0.03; 7.87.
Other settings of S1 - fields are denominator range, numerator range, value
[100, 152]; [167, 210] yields 1.10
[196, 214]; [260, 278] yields 1.11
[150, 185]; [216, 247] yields 1.12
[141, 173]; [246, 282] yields 1.26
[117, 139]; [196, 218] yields 1.14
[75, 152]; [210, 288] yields 1.16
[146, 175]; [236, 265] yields 1.17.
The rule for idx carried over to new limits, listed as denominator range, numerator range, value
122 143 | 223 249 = 1.28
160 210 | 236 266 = 1.09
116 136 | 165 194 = 1.07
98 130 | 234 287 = 1.11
